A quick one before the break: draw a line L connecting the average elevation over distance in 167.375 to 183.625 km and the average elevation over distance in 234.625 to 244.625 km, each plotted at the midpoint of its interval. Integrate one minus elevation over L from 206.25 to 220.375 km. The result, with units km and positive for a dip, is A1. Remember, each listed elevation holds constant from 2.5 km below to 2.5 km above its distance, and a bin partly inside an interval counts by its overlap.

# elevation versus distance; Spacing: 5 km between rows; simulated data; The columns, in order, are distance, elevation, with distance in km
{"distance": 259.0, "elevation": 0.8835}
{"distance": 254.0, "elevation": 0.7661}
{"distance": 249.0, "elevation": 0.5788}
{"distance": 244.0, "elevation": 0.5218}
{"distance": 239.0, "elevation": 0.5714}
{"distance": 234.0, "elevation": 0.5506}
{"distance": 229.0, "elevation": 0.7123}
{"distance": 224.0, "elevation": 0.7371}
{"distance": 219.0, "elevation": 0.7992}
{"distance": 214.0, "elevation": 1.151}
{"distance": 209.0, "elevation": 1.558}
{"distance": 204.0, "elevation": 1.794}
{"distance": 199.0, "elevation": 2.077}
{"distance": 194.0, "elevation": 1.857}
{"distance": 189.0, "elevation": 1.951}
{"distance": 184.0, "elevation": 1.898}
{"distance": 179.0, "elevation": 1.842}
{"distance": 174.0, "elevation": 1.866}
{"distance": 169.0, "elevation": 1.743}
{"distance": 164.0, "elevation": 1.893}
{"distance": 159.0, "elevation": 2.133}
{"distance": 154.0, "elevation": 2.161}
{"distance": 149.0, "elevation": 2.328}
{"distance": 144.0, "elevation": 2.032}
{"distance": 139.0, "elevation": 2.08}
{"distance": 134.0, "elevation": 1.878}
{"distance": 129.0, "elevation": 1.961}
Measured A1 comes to -1.6 km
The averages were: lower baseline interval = 1.83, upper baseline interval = 0.552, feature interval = 1.21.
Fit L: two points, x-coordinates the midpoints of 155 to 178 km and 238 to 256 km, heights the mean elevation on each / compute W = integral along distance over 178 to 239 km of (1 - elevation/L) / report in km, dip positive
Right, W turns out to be -3.56 km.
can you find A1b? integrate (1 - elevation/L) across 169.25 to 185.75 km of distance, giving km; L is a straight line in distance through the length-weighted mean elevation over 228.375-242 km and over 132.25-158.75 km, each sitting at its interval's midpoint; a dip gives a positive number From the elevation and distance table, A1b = -3.1 km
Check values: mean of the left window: 2.11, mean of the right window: 0.594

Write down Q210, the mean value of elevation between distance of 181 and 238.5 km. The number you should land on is 1.35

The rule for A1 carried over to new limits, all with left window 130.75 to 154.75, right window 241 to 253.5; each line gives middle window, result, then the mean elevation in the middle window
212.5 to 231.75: 2.5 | 0.83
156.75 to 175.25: -1.6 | 1.91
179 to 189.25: -2.8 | 1.9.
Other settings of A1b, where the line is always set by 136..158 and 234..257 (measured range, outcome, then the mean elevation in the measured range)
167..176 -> -0.2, 1.8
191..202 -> -4.7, 1.96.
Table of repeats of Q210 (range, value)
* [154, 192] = 1.92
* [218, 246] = 0.643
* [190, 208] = 1.88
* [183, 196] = 1.9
